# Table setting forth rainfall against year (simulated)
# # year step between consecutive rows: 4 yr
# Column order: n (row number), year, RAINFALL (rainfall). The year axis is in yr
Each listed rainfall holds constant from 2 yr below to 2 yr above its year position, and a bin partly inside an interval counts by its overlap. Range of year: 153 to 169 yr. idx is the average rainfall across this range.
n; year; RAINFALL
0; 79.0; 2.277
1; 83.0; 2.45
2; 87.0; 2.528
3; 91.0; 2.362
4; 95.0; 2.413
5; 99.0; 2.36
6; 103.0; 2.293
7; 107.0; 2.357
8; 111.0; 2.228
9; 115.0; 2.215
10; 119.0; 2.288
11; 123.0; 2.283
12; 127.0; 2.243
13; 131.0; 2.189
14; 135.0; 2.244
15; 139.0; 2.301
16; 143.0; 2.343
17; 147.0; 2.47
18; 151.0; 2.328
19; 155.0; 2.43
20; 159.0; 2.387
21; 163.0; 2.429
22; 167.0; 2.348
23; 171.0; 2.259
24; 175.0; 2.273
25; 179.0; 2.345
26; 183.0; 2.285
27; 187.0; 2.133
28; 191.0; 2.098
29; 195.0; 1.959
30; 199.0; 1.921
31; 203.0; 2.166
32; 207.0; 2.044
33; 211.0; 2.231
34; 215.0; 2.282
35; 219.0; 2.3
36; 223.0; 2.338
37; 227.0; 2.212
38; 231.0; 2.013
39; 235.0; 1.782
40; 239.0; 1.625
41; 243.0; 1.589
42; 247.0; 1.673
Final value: 2.4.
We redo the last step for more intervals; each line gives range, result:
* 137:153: 2.36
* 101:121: 2.28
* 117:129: 2.27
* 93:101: 2.39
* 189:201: 1.99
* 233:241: 1.7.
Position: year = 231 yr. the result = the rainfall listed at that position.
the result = 2.013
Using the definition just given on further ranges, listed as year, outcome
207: 2.044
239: 1.625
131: 2.189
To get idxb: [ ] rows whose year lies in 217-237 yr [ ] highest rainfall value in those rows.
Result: 2.338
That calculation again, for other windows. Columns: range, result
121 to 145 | 2.343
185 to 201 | 2.133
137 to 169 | 2.47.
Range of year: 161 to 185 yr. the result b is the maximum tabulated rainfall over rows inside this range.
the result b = 2.429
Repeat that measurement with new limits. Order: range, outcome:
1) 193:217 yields 2.282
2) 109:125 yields 2.288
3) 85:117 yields 2.528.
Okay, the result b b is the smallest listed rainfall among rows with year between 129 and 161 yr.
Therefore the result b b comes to 2.189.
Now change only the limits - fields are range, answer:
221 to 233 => 2.013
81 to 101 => 2.36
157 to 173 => 2.259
